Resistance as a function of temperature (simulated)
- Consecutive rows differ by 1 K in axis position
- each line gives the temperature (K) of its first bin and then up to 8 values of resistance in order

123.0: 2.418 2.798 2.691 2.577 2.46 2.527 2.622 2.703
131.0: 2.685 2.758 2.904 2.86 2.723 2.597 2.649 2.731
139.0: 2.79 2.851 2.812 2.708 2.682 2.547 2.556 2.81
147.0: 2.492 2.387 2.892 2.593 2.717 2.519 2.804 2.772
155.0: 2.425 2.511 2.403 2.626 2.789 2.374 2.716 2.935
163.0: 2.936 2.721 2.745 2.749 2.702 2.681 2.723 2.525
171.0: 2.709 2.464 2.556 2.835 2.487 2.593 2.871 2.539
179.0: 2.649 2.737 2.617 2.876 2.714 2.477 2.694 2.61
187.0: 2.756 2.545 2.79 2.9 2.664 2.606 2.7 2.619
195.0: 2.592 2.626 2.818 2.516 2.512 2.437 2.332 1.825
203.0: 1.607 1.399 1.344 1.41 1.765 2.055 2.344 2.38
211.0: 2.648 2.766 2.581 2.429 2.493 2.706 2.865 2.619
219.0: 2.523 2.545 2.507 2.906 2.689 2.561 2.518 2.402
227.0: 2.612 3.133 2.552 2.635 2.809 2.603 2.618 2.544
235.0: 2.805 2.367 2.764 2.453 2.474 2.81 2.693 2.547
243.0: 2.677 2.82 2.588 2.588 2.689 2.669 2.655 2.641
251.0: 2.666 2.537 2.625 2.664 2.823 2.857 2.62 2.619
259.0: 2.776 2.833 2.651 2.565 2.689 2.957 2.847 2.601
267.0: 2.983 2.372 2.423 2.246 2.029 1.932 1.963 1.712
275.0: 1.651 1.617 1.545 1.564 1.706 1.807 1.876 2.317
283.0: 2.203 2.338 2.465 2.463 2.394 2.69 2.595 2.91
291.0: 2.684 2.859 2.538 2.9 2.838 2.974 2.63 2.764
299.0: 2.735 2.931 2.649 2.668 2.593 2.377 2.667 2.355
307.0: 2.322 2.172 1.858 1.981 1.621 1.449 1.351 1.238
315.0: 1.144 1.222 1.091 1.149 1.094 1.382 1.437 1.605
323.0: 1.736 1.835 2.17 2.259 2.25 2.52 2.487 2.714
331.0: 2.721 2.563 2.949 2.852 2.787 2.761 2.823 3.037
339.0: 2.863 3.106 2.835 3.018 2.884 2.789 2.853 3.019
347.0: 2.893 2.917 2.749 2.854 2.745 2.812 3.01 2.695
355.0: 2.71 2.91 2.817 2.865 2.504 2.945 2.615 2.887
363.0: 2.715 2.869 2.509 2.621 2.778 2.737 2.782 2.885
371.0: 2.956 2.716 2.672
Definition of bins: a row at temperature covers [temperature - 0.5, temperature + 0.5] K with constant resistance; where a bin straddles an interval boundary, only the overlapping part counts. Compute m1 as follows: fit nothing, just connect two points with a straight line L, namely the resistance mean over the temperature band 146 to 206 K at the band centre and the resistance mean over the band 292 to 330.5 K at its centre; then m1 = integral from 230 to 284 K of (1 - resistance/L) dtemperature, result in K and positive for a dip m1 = -3.8 K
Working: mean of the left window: 2.56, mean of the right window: 2.11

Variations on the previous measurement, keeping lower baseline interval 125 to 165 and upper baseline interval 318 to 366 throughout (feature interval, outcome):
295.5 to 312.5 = 1.4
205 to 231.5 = 1.5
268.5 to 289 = 4.3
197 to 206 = 2.2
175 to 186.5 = 0.0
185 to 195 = -0.1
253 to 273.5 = 0.4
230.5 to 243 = 0.0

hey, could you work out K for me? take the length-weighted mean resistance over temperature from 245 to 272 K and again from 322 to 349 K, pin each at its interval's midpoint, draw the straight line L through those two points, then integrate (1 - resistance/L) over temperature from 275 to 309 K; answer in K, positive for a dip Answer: 3.0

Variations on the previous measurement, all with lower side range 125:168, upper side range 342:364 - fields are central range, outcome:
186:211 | 3.6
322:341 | 1.7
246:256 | 0.3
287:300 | 0.1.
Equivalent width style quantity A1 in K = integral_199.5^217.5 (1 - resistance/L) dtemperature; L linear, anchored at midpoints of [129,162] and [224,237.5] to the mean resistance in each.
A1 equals 3.1 K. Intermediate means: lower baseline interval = 2.67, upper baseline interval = 2.64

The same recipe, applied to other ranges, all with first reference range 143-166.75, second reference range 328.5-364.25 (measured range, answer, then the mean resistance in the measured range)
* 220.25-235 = 0.4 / 2.65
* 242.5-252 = 0.3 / 2.66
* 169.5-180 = 0.2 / 2.63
